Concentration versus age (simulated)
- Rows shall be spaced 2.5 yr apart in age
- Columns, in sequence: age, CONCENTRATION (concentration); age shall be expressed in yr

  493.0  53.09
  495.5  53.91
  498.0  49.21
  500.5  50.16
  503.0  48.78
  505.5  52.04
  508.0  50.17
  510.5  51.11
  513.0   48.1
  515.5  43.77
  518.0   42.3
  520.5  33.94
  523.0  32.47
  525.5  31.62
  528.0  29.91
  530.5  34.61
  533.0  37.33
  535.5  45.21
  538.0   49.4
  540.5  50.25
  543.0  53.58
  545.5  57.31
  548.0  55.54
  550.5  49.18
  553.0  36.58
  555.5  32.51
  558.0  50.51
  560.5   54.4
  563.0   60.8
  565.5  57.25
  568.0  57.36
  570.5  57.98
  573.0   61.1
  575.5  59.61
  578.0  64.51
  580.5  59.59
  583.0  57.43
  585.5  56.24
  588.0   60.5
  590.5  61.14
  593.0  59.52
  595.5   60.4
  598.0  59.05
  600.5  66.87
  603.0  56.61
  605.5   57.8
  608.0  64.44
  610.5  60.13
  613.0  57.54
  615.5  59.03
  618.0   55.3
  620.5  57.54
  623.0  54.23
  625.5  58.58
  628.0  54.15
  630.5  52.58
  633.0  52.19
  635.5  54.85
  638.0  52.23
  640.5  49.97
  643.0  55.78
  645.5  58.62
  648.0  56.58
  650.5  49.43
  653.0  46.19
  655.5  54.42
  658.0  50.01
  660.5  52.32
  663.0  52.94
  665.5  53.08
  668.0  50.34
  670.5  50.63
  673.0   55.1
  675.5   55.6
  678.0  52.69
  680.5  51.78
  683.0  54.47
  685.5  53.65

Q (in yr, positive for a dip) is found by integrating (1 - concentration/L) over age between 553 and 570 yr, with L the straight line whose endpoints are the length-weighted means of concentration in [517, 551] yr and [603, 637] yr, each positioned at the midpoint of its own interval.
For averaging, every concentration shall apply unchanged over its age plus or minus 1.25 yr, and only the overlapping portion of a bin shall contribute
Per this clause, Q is -1.4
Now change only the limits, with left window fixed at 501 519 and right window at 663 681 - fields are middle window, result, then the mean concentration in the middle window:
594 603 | -1.87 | 61.3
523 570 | 2.52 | 46.6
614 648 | -2.27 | 55.1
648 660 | 0.33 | 50.8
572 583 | -2.34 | 60.8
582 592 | -1.68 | 58.9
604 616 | -2.05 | 59.8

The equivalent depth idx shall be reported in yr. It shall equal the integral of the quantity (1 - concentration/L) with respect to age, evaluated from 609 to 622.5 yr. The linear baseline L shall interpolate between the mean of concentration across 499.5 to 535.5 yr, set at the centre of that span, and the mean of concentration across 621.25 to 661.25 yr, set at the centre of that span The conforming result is -1.82 yr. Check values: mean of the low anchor 41.9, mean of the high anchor 53.3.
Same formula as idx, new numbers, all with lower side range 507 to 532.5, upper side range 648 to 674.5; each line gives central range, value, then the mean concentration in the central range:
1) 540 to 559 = -2.7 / 48.1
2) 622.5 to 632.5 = -1.2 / 54.7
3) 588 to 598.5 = -3.3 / 60.2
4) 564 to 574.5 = -3.5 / 58.5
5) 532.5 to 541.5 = -1.1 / 46.1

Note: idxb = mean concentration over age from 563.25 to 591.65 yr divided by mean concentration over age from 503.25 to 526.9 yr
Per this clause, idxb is 1.4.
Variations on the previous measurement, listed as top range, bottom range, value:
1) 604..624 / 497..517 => 1.19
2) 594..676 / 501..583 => 1.14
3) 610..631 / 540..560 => 1.17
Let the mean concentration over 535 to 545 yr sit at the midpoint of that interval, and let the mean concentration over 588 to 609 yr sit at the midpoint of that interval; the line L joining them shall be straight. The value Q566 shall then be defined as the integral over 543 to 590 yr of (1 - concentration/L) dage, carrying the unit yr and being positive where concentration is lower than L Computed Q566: 0.2 yr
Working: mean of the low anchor 50.5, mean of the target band 55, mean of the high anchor 60.7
